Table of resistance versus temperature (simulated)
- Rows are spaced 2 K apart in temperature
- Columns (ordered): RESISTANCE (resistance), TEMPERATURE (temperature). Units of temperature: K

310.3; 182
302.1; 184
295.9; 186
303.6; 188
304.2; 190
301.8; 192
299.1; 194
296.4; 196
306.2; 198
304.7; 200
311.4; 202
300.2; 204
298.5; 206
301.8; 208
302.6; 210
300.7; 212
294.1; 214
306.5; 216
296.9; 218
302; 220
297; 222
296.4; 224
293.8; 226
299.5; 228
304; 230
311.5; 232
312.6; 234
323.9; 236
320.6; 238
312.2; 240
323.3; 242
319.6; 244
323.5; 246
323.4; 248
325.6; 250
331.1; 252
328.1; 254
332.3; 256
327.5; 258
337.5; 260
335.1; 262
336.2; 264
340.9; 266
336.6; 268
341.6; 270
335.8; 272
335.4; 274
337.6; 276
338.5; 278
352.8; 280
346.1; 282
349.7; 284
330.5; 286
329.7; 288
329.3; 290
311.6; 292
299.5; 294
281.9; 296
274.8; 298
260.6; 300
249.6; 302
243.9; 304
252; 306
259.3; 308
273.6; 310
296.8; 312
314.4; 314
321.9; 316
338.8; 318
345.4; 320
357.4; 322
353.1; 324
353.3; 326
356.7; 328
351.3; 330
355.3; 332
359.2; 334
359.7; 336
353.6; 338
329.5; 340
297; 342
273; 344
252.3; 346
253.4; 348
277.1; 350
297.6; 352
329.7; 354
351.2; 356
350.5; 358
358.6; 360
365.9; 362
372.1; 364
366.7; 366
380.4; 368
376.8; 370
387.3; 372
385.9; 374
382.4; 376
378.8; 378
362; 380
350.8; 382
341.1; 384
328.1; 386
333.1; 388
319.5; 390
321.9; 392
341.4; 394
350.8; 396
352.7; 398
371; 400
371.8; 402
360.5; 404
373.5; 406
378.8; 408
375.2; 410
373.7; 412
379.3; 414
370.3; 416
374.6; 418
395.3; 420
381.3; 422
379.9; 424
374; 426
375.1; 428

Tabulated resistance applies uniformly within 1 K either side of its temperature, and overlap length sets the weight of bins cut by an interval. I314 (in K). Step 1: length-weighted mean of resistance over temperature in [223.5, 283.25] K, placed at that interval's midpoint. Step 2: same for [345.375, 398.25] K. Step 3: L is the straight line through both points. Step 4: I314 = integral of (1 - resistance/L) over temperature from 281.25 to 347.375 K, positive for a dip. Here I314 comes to 4.3 K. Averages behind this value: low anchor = 326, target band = 313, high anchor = 344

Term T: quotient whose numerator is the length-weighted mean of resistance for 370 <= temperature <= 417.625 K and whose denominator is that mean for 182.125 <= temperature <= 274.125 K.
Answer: 1.2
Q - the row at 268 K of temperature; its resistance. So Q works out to 336.6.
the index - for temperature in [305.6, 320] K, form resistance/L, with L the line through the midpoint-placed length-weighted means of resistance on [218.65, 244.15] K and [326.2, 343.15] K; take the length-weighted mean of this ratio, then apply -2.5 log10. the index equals 0.131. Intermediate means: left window 308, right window 345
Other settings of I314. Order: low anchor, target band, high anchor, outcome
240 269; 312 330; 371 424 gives 0.2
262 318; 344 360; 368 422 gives 1.8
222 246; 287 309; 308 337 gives 3.2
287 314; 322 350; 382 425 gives -1.6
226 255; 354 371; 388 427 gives -0.5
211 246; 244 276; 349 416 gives -1.5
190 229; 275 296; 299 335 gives -1.4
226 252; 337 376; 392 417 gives 1.7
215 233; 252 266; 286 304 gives -1.7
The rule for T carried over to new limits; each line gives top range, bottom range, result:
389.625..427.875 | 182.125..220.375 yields 1.21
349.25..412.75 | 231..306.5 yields 1.11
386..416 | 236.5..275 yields 1.08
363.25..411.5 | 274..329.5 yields 1.15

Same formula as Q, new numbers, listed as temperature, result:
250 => 325.6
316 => 321.9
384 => 341.1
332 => 355.3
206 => 298.5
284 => 349.7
